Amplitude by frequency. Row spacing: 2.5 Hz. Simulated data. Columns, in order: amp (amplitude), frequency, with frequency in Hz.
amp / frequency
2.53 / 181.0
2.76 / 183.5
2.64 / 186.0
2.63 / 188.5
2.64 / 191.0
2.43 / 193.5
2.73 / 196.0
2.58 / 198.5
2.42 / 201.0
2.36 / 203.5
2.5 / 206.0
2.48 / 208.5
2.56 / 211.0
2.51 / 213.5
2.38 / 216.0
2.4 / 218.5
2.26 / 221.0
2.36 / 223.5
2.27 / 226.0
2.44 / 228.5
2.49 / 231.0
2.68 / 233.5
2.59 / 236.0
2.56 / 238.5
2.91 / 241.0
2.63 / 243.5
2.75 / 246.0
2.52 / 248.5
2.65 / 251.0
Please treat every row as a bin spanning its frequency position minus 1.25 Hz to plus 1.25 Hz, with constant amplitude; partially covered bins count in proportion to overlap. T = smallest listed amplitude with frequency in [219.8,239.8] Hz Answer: 2.26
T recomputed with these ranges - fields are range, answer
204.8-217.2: 2.38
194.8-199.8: 2.58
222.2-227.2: 2.27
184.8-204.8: 2.36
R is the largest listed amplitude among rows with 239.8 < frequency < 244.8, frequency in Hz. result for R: 2.91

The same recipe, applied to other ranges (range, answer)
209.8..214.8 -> 2.56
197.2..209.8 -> 2.58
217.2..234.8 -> 2.68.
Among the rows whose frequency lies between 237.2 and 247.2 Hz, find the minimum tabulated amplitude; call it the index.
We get 2.56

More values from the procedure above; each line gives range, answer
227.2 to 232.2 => 2.44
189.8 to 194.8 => 2.43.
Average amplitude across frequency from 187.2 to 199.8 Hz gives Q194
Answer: 2.6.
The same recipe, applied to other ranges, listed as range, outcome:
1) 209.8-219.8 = 2.46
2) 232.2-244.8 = 2.67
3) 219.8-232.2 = 2.36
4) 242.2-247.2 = 2.69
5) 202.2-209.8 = 2.45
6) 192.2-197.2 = 2.58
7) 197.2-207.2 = 2.47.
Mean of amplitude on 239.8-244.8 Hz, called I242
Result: 2.77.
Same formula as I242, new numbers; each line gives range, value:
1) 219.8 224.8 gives 2.31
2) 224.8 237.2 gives 2.49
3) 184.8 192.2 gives 2.64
